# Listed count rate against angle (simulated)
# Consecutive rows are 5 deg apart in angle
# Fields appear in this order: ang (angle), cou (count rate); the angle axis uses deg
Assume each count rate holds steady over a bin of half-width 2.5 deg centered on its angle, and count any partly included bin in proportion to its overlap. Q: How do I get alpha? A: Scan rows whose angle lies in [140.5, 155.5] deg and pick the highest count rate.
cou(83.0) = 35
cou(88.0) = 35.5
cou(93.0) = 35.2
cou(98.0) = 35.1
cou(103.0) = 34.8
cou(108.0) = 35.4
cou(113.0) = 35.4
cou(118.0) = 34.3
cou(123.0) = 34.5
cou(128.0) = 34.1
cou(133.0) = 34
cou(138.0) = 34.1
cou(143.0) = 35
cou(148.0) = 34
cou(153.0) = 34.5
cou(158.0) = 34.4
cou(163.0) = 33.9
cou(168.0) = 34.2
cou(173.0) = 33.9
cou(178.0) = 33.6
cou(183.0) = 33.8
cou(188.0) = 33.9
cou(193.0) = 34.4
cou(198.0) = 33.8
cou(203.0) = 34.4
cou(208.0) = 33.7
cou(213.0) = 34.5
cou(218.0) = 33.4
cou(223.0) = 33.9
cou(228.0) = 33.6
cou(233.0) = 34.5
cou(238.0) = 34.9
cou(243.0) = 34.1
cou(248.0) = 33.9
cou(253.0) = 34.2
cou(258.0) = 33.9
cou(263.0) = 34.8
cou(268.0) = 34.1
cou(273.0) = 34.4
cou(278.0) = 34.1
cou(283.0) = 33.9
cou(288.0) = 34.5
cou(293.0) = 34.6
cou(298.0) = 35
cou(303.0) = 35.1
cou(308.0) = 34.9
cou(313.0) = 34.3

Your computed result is 35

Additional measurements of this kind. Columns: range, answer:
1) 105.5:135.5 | 35.4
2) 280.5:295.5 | 34.6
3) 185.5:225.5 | 34.5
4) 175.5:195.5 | 34.4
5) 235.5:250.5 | 34.9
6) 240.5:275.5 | 34.8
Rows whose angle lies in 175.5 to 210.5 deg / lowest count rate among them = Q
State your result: 33.6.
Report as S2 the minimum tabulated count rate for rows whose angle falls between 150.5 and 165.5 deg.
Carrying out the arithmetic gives 33.9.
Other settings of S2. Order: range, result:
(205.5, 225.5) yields 33.4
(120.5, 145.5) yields 34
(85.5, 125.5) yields 34.3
